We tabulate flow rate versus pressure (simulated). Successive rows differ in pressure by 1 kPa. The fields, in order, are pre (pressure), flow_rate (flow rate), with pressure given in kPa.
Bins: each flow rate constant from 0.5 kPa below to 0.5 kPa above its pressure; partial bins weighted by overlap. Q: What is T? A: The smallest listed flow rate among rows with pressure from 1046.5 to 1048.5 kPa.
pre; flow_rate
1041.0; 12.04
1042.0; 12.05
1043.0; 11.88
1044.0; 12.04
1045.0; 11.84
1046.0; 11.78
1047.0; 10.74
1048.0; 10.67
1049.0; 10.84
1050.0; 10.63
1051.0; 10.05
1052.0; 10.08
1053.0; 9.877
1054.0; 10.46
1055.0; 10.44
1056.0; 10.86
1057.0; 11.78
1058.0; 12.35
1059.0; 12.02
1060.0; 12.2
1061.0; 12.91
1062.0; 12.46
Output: 10.67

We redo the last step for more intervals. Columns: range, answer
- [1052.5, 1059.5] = 9.877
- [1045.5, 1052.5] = 10.05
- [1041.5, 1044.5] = 11.88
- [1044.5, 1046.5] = 11.78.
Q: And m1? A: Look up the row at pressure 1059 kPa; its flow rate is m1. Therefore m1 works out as 12.02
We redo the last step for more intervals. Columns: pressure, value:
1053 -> 9.877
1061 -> 12.91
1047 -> 10.74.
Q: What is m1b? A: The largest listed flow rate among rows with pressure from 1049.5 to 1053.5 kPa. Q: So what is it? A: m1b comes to 10.63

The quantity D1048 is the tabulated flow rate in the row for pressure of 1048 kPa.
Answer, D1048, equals 10.67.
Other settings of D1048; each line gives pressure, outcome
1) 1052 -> 10.08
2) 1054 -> 10.46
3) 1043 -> 11.88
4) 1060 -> 12.2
